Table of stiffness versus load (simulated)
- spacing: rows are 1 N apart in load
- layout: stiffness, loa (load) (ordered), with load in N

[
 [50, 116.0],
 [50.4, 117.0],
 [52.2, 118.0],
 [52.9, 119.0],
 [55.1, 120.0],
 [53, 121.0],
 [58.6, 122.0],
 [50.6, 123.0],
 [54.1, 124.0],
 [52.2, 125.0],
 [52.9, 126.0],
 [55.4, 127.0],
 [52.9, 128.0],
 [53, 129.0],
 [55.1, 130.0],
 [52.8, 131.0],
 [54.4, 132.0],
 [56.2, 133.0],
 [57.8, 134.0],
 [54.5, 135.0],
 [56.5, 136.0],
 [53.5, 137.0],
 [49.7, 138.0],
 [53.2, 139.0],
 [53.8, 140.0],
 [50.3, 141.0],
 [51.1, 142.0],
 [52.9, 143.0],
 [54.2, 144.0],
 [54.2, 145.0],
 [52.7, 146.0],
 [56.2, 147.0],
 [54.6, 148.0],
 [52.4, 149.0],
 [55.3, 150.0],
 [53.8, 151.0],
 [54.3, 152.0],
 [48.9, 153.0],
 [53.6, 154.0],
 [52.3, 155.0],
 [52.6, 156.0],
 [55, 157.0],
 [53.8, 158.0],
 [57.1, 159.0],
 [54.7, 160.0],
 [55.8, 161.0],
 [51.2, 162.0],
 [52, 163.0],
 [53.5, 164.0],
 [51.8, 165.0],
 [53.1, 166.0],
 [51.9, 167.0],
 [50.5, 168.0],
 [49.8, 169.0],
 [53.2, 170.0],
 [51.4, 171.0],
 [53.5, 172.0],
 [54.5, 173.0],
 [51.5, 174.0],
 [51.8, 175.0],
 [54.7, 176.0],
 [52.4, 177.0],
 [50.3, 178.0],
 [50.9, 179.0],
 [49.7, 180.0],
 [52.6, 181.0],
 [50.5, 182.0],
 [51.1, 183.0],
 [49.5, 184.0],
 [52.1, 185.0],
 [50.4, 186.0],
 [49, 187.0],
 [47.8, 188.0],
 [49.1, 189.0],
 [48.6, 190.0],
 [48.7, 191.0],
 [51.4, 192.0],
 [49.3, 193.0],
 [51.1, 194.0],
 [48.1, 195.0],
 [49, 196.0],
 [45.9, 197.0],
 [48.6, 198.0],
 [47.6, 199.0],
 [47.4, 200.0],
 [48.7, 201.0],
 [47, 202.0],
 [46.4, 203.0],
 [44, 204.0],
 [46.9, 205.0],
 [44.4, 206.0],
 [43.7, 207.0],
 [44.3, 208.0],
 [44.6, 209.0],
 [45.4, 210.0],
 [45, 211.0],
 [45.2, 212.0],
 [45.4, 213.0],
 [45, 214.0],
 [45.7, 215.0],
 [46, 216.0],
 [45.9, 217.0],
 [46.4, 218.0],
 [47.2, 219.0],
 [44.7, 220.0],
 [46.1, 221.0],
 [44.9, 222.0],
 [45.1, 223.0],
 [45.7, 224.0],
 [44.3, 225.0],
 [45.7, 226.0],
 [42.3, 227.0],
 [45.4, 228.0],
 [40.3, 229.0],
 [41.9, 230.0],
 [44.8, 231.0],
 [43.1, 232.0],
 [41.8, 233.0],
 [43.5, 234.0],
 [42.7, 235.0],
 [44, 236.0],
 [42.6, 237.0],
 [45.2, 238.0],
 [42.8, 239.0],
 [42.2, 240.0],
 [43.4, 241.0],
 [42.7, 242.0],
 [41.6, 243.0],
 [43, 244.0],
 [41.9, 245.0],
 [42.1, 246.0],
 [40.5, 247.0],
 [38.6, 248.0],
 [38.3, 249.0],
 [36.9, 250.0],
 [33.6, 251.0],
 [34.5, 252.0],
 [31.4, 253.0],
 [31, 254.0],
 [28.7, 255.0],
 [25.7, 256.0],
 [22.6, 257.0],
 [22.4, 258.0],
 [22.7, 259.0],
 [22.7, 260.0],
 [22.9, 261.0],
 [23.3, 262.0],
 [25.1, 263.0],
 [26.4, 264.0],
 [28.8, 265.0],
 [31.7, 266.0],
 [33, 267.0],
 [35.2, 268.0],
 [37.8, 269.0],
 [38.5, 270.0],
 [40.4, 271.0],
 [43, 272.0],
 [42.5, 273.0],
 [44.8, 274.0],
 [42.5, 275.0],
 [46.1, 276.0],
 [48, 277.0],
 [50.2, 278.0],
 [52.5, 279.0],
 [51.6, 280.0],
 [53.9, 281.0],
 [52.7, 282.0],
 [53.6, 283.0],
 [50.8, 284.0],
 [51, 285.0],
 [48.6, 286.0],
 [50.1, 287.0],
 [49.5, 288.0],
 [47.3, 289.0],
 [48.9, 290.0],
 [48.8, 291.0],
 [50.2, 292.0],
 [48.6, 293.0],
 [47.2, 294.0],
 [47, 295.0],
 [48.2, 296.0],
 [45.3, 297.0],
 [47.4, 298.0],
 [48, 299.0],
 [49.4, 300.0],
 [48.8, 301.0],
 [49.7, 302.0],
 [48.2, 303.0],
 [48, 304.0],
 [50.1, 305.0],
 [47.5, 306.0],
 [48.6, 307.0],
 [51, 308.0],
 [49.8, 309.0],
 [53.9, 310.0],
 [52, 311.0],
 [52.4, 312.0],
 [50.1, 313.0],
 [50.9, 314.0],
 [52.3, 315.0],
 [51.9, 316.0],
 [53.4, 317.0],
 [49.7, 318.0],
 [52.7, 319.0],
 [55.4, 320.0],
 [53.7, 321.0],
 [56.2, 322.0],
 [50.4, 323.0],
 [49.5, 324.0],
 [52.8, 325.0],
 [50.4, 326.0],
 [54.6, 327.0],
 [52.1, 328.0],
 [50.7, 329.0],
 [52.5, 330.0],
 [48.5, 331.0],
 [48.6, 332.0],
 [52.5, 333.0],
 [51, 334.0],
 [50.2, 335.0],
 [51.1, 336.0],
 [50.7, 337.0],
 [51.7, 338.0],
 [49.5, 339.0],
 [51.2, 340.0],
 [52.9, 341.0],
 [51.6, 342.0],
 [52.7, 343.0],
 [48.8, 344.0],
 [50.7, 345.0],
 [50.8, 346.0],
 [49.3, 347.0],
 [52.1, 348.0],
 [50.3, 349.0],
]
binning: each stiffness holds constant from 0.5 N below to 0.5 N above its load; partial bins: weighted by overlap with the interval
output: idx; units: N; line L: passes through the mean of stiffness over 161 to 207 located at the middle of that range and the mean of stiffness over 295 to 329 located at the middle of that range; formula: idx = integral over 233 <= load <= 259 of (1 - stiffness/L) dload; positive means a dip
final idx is 6.7 N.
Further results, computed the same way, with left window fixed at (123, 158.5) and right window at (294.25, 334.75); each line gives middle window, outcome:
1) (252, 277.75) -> 9.28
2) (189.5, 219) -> 3.22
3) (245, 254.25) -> 2.67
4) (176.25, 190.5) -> 0.67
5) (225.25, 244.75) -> 3.32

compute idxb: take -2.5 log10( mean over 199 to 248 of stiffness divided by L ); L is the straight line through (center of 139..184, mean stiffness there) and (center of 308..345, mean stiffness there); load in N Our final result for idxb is 0.18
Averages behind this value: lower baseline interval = 52.7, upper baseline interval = 51.6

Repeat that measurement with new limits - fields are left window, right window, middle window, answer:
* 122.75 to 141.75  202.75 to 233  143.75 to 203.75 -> -0.045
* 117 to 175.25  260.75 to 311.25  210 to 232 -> 0.095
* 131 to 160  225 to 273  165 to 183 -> -0.061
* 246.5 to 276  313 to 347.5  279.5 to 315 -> -0.174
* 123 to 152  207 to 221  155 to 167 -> -0.049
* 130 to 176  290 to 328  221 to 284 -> 0.288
